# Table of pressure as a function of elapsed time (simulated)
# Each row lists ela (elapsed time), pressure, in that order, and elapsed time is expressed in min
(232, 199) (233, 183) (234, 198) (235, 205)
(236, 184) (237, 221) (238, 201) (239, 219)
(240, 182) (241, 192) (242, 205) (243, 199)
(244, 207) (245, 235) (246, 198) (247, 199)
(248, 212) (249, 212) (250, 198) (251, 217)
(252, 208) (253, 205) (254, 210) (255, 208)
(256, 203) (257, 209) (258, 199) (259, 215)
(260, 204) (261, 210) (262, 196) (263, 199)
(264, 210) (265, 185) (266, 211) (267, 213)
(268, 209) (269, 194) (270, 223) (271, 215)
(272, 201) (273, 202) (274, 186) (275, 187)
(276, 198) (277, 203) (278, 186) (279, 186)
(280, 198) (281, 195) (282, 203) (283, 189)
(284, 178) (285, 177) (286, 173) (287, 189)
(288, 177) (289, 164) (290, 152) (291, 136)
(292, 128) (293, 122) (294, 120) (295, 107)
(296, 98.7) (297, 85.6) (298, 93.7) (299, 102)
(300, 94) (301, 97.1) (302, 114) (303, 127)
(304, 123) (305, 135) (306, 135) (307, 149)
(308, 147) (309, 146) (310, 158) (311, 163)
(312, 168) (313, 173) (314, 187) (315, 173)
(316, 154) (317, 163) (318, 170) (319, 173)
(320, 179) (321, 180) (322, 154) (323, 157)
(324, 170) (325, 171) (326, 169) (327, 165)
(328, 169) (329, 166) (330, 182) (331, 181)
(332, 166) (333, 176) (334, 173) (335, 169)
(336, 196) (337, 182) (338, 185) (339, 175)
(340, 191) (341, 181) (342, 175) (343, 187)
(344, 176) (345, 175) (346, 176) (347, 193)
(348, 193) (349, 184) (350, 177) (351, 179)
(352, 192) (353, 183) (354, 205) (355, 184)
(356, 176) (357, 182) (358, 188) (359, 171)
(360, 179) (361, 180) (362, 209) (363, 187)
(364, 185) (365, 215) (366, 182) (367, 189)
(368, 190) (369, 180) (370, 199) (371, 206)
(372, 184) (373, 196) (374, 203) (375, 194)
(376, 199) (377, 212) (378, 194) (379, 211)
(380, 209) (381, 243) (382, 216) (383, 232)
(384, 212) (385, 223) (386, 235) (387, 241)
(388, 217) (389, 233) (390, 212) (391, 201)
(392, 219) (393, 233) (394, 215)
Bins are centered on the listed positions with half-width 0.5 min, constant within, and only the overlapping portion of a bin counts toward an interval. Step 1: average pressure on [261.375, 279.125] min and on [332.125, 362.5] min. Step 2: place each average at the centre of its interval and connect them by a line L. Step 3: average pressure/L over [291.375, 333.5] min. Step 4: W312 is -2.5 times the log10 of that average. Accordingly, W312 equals 0.28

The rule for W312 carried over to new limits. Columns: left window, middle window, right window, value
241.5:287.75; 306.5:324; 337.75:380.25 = 0.18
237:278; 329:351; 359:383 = 0.11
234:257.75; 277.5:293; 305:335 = 0.07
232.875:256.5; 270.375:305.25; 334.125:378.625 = 0.26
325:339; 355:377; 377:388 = 0.08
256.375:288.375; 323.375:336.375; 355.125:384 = 0.14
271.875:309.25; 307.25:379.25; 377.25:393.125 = 0.06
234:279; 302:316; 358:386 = 0.31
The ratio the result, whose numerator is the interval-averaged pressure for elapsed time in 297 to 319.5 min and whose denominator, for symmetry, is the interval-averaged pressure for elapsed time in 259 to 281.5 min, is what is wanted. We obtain 0.71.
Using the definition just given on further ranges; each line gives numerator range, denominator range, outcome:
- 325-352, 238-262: 0.87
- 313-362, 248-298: 0.96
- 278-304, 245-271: 0.70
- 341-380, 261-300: 1.10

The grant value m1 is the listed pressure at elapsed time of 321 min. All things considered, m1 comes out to 180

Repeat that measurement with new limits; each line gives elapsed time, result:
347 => 193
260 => 204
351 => 179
